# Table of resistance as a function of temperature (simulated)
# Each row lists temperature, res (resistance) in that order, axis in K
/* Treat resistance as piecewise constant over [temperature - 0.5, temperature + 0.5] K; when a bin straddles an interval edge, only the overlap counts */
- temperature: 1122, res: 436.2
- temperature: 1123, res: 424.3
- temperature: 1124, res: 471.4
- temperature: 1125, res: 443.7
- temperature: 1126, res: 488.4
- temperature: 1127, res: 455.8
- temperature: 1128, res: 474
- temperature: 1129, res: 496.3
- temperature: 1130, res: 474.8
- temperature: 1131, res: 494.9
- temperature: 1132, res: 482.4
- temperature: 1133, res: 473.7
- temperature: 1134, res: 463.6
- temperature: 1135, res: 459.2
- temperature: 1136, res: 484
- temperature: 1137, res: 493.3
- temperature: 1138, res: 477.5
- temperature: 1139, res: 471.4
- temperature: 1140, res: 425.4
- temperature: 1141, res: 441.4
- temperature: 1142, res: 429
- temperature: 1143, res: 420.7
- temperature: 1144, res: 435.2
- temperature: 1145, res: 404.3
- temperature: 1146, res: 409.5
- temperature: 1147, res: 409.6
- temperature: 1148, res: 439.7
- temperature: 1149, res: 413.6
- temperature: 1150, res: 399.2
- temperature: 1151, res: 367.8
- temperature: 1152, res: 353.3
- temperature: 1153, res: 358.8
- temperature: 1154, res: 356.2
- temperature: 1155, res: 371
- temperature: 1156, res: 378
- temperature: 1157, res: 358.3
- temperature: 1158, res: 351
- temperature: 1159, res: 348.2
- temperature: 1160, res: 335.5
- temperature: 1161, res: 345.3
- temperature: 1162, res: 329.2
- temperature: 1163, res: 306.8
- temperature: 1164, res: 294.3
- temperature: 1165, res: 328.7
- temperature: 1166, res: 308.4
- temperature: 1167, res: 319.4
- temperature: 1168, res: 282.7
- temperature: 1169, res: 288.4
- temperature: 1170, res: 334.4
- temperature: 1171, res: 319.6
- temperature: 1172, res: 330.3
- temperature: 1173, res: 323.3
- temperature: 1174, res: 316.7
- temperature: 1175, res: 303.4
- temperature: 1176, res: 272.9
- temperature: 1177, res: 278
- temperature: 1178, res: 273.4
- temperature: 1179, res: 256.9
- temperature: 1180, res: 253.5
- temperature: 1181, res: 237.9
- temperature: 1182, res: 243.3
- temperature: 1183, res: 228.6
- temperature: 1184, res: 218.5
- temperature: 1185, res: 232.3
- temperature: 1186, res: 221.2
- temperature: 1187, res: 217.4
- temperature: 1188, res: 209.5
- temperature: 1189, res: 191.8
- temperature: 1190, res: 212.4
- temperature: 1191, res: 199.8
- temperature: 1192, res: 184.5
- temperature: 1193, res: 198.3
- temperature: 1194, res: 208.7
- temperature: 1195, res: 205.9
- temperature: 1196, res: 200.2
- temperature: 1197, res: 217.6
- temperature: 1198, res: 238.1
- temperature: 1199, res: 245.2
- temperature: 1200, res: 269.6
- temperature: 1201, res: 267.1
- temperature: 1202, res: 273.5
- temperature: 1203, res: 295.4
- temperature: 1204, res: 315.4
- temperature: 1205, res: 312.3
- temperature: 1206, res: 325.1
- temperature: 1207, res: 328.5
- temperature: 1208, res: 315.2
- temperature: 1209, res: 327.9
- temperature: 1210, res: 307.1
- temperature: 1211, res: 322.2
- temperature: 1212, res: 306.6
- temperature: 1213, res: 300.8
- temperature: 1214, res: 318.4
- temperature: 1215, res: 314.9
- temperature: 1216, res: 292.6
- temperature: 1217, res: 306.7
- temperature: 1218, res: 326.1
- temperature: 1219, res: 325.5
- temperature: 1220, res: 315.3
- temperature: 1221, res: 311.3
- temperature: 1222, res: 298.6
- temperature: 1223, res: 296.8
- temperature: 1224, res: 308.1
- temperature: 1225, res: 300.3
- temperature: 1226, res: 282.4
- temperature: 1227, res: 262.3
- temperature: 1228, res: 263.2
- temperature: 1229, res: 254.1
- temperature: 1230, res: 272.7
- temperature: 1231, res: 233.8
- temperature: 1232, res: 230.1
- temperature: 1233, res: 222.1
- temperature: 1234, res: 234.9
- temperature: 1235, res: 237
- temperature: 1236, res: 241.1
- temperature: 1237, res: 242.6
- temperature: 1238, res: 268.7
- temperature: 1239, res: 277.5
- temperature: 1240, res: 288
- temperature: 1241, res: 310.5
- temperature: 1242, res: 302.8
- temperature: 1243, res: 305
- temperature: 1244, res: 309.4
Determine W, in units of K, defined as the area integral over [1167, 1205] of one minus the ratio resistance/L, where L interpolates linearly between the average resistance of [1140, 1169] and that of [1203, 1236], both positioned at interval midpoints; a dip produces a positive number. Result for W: 8.8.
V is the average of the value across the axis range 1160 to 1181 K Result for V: 302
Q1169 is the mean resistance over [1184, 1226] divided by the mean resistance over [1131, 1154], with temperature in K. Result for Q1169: 0.63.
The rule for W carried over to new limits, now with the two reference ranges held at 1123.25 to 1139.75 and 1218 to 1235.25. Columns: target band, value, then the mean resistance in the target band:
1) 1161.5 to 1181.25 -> 4.66 K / 299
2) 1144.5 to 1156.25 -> 1.24 K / 389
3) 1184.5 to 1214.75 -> 6.30 K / 259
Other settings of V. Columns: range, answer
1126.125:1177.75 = 386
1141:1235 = 299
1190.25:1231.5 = 279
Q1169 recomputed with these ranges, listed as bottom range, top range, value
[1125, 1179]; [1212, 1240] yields 0.73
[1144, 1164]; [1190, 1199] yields 0.57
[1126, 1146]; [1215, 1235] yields 0.61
